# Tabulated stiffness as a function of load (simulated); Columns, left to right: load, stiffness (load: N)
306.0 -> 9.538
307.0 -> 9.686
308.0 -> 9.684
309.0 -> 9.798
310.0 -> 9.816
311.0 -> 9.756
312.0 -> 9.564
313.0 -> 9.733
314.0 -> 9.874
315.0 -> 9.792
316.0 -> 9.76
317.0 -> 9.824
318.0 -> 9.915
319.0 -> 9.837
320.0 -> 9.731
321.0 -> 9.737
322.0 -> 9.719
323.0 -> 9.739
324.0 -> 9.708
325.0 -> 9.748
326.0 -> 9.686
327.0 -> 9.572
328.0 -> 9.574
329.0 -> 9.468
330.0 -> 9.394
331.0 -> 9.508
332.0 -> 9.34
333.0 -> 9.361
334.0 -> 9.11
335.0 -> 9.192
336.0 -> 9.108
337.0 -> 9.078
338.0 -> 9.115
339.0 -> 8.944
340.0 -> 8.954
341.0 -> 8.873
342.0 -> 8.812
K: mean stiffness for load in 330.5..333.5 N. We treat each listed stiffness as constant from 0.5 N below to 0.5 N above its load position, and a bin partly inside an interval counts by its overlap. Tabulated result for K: 9.4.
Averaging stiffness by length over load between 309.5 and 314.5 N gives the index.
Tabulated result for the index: 9.75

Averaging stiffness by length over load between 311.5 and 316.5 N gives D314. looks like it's 9.74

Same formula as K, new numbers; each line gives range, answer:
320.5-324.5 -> 9.73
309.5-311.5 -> 9.79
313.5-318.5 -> 9.83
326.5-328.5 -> 9.57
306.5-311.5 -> 9.75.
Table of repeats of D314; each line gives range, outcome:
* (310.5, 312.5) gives 9.66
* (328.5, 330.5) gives 9.43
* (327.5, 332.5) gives 9.46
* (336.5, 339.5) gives 9.05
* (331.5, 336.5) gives 9.22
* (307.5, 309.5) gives 9.74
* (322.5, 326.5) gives 9.72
